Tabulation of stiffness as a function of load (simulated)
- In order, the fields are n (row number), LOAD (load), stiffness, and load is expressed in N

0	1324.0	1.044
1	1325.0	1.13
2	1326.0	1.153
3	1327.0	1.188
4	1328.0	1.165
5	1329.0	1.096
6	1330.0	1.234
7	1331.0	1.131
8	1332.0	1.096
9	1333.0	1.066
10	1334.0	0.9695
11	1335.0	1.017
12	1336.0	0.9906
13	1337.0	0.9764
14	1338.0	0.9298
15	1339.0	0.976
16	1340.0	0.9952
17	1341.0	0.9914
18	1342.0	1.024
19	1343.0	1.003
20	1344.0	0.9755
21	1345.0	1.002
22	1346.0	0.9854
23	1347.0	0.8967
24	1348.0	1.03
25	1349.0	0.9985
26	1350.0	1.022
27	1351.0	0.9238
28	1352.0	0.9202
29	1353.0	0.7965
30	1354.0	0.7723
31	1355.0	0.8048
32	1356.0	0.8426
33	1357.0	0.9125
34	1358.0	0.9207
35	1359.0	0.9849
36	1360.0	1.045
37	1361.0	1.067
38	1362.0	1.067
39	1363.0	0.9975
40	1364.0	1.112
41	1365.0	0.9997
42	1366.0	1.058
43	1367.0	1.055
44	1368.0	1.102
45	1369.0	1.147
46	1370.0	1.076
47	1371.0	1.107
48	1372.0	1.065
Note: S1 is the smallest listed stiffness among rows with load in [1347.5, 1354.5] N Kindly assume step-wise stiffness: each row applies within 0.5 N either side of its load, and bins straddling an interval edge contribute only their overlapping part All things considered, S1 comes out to 0.7723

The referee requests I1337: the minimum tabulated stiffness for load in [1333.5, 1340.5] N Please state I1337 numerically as 0.9298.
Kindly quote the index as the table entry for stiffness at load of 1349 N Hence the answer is 0.9985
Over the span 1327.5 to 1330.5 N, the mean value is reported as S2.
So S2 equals 1.17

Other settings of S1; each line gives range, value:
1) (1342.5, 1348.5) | 0.8967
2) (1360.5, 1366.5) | 0.9975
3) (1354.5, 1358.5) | 0.8048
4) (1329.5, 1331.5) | 1.131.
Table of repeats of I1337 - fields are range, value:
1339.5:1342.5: 0.9914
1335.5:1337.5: 0.9764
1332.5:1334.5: 0.9695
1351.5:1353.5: 0.7965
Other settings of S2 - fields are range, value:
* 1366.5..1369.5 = 1.1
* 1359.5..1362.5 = 1.06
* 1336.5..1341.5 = 0.974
